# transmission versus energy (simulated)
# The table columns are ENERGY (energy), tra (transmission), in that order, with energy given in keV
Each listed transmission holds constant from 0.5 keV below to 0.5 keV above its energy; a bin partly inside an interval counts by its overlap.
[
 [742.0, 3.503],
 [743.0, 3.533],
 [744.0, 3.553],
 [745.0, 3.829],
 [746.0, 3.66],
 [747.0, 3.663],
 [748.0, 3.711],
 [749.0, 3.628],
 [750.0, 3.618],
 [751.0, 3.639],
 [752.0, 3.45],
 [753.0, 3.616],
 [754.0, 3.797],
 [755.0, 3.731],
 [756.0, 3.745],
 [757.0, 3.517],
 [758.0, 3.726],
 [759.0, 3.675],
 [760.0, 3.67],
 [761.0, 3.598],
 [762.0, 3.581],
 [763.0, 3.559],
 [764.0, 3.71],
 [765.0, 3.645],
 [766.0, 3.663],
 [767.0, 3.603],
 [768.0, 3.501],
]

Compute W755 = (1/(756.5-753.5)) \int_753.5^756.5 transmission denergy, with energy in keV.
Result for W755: 3.76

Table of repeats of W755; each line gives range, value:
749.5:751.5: 3.63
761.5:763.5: 3.57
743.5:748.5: 3.68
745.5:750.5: 3.66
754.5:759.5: 3.68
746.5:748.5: 3.69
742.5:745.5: 3.64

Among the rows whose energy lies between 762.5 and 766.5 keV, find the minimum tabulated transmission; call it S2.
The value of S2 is 3.559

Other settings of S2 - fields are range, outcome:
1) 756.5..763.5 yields 3.517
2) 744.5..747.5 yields 3.66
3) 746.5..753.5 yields 3.45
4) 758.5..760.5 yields 3.67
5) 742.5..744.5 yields 3.533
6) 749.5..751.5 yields 3.618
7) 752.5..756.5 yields 3.616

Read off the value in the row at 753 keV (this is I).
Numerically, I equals 3.616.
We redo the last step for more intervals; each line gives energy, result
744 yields 3.553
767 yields 3.603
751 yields 3.639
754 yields 3.797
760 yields 3.67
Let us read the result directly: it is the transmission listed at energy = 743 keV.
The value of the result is 3.533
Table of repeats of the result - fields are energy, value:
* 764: 3.71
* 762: 3.581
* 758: 3.726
